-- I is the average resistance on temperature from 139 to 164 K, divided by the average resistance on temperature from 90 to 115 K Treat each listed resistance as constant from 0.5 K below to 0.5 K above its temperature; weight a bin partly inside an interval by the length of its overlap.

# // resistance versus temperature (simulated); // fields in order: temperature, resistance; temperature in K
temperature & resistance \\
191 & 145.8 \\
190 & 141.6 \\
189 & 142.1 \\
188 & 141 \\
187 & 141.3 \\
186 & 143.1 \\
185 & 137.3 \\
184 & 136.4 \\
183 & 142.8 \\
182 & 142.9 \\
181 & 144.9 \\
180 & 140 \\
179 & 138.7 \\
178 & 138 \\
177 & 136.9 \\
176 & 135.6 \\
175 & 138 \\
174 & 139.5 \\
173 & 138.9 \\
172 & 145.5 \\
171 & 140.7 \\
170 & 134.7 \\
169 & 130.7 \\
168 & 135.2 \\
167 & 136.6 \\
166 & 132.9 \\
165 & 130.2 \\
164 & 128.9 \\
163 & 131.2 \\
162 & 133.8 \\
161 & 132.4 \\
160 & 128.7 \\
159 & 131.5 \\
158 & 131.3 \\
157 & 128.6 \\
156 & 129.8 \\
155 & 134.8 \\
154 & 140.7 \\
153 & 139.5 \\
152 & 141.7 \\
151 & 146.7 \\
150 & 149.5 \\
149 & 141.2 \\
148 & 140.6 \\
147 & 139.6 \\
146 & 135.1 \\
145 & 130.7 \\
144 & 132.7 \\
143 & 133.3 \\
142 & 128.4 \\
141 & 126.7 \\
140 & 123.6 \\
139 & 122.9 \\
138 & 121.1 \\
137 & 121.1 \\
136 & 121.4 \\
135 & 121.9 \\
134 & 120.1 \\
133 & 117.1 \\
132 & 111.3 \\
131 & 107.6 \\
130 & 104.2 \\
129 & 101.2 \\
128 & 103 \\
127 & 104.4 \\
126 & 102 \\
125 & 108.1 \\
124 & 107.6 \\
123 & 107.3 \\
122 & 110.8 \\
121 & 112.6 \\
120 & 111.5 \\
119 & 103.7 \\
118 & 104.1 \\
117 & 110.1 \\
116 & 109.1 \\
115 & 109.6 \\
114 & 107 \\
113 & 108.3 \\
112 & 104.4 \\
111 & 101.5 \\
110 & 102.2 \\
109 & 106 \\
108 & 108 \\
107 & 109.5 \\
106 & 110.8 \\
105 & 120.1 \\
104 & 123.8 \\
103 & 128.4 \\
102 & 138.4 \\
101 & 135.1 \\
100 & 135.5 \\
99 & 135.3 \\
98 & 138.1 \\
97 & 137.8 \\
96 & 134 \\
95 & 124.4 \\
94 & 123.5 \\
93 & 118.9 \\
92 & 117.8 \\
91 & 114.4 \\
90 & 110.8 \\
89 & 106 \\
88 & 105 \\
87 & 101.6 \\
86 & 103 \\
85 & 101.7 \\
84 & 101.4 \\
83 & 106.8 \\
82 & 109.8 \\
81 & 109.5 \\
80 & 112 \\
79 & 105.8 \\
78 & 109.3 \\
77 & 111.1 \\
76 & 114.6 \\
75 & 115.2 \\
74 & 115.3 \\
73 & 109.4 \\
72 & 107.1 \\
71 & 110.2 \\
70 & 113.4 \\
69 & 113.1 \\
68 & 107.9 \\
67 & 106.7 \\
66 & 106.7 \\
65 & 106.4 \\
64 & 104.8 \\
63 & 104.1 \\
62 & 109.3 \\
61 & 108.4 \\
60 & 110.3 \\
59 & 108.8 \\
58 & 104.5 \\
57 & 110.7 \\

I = 1.1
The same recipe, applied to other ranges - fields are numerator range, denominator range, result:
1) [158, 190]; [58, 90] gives 1.27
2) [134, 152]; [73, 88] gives 1.21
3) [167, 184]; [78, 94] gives 1.28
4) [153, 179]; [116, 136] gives 1.23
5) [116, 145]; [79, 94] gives 1.05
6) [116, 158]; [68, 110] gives 1.05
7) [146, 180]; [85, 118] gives 1.17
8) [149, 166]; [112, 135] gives 1.25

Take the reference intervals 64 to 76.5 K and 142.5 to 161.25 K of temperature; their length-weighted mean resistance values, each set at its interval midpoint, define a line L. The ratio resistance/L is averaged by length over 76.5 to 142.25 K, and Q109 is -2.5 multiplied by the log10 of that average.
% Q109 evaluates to 0.08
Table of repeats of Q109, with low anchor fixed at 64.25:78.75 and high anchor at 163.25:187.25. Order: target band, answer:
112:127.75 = 0.146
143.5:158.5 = -0.050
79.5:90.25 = 0.077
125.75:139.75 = 0.121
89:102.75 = -0.093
